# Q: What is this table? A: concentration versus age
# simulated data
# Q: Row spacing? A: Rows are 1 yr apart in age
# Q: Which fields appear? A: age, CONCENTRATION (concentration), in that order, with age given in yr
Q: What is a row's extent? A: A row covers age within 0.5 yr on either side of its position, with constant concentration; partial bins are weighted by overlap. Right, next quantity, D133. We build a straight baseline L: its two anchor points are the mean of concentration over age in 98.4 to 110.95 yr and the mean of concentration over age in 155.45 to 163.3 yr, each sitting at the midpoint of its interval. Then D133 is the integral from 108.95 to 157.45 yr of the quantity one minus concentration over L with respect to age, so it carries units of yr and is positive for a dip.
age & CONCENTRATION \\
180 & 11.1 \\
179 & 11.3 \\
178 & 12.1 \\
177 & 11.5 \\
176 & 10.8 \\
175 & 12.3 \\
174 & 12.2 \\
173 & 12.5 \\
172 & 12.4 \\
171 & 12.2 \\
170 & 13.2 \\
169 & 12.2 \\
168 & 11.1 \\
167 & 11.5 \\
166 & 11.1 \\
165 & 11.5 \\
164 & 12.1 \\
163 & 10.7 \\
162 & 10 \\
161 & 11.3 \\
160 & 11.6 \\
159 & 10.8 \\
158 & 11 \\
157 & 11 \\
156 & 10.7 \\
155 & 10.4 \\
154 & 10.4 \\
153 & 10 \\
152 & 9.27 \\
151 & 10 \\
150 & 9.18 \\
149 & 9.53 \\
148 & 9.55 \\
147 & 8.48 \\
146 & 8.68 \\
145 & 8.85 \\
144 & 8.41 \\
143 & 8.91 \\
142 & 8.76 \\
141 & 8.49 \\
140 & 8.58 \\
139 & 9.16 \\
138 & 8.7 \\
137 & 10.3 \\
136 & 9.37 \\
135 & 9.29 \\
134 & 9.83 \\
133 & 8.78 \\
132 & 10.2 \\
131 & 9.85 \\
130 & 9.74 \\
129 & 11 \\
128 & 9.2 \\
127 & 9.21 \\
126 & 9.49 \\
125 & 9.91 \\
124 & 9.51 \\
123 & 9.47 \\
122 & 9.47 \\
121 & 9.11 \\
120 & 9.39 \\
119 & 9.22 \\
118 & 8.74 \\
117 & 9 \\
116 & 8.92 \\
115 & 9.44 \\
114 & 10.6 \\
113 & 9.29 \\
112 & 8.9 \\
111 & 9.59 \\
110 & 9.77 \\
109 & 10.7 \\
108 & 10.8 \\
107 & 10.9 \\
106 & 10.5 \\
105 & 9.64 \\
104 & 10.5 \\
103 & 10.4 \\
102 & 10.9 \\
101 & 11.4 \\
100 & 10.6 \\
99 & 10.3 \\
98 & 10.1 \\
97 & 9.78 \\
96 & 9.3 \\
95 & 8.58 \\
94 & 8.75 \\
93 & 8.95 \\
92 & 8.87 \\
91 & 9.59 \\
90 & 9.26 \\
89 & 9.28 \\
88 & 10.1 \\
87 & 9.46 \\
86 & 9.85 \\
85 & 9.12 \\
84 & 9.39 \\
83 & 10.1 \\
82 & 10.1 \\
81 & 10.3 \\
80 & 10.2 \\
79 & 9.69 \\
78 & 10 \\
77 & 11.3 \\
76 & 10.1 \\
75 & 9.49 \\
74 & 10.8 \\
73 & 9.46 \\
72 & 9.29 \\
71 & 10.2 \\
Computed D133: 5.6 yr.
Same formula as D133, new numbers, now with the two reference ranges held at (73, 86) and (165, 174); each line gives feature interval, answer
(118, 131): 1.7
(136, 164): 4.4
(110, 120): 1.4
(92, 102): 0.6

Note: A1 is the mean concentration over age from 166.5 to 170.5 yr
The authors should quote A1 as 12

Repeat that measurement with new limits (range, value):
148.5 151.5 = 9.57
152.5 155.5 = 10.3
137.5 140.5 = 8.81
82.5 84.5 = 9.75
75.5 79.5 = 10.3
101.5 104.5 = 10.6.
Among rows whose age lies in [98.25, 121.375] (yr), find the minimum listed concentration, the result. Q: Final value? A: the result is 8.74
